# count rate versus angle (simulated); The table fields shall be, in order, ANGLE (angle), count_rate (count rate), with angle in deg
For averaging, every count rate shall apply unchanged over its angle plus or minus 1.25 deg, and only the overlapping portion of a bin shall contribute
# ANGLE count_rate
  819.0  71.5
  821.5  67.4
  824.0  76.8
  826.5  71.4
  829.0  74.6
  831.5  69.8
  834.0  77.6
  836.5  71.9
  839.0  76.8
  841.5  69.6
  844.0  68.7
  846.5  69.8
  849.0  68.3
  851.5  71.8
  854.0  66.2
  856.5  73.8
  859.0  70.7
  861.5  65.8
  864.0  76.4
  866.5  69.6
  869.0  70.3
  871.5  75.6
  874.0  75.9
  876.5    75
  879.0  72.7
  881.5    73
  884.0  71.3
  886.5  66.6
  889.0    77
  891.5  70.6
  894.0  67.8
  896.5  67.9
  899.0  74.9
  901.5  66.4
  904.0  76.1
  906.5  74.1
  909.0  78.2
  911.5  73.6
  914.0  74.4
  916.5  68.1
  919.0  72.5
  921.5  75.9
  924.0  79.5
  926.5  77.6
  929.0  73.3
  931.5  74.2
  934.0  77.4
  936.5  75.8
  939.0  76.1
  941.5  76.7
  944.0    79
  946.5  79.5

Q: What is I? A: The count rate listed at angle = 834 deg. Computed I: 77.6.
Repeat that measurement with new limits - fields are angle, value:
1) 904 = 76.1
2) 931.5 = 74.2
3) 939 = 76.1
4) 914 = 74.4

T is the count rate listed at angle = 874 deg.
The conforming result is 75.9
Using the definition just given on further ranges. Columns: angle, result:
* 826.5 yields 71.4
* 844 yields 68.7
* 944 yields 79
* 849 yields 68.3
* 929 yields 73.3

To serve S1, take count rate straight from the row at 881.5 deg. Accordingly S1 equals 73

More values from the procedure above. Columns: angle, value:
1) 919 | 72.5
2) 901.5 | 66.4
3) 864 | 76.4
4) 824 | 76.8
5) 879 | 72.7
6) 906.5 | 74.1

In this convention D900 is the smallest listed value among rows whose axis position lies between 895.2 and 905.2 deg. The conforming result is 66.4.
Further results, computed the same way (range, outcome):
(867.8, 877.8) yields 70.3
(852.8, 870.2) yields 65.8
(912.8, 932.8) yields 68.1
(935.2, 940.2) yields 75.8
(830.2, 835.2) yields 69.8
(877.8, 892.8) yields 66.6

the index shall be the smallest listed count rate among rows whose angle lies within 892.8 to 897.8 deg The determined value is 67.8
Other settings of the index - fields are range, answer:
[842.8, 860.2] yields 66.2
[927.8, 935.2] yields 73.3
